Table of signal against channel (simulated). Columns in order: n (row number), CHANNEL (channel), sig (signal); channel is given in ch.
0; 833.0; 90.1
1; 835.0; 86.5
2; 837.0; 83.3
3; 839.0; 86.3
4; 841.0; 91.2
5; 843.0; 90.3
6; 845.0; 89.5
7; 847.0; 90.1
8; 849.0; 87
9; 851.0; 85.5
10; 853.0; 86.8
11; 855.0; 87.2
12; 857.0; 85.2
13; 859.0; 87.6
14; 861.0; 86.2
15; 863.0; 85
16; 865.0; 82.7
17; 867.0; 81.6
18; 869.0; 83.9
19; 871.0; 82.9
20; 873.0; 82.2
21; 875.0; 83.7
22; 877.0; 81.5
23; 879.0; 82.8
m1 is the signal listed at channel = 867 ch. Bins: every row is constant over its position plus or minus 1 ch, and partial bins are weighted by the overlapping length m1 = 81.6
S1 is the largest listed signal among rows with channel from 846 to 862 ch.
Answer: 90.1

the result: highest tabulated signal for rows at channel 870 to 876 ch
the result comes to 83.7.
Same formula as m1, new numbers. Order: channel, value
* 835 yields 86.5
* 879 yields 82.8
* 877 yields 81.5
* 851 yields 85.5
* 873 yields 82.2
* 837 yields 83.3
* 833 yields 90.1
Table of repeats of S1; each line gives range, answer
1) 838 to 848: 91.2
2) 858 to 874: 87.6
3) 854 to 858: 87.2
